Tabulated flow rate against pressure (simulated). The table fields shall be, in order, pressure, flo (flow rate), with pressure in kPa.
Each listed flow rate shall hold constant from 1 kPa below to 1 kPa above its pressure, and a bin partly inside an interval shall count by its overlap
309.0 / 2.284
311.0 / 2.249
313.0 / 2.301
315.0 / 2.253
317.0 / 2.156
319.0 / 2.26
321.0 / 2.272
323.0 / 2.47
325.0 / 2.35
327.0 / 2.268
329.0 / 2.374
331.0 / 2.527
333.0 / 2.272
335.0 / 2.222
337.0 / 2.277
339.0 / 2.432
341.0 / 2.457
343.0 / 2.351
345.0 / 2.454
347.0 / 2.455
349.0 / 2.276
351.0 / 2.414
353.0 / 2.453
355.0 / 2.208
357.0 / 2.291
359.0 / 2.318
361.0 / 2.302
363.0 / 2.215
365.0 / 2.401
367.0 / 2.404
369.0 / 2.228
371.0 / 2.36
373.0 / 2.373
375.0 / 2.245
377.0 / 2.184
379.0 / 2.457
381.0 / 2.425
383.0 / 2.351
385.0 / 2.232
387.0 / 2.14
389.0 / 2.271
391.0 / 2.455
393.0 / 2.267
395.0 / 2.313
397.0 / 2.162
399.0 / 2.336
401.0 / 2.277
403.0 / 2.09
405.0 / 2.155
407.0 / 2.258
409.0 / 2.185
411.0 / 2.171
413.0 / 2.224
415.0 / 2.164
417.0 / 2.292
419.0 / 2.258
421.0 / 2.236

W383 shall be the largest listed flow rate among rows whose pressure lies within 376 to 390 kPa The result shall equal 2.457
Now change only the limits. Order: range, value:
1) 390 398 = 2.455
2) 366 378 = 2.404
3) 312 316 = 2.301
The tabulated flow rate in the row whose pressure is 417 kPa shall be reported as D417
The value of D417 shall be 2.292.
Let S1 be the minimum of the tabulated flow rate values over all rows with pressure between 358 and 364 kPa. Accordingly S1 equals 2.215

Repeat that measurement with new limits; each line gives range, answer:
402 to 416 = 2.09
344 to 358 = 2.208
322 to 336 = 2.222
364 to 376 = 2.228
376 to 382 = 2.184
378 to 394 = 2.14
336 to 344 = 2.277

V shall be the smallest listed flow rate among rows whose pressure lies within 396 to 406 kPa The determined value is 2.09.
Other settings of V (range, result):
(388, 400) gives 2.162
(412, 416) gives 2.164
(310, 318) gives 2.156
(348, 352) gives 2.276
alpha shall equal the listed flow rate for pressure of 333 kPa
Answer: 2.272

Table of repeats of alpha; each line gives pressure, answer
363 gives 2.215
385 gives 2.232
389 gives 2.271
